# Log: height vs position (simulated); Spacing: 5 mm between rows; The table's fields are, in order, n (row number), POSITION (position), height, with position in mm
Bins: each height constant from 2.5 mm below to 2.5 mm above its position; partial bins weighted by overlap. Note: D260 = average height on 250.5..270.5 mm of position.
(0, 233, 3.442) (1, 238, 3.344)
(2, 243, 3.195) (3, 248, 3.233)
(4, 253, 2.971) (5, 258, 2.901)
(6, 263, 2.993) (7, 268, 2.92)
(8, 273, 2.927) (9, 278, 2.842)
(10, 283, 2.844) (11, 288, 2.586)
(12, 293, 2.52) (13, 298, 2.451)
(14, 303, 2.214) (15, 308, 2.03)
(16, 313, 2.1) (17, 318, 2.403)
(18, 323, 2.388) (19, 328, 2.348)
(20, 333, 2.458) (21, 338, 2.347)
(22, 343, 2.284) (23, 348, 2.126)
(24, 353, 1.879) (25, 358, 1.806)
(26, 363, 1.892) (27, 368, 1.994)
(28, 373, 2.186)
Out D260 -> 2.95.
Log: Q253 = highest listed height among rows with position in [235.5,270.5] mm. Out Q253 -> 3.344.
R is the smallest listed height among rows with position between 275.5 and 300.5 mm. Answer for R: 2.451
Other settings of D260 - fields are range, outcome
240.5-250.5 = 3.21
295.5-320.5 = 2.24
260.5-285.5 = 2.91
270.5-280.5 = 2.88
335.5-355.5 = 2.16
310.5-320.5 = 2.25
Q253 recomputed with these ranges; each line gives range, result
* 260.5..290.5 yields 2.993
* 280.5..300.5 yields 2.844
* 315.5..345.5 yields 2.458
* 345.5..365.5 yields 2.126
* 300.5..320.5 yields 2.403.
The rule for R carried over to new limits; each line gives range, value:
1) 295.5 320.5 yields 2.03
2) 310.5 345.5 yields 2.1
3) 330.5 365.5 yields 1.806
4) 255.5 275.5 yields 2.901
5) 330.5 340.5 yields 2.347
